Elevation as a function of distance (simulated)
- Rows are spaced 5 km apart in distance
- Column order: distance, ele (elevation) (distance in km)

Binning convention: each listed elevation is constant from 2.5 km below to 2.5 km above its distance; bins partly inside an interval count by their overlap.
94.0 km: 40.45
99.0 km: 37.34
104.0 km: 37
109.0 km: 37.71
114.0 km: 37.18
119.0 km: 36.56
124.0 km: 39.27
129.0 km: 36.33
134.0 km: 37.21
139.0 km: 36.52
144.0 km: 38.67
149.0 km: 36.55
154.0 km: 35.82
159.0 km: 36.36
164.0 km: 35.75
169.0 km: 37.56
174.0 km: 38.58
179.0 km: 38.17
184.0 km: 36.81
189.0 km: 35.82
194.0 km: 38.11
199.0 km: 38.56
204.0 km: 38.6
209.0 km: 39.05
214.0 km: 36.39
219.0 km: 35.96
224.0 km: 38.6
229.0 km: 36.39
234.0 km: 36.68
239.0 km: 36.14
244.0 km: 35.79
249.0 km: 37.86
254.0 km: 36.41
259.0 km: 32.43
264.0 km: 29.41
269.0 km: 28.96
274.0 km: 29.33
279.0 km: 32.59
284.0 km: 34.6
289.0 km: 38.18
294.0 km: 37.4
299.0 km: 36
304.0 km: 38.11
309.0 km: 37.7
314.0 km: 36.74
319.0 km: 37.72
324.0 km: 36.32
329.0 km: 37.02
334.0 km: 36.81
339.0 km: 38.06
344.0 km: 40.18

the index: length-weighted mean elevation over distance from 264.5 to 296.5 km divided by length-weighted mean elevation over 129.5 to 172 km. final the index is 0.90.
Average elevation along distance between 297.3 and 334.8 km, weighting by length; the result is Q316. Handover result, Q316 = 37.1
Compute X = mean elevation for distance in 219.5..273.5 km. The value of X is 34.7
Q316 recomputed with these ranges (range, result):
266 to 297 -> 33.5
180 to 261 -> 36.9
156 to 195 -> 37.1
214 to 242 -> 36.7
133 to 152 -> 37.2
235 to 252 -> 36.6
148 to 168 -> 36.2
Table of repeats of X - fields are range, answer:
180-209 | 37.7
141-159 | 36.9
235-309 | 34.7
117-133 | 37.4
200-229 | 37.6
